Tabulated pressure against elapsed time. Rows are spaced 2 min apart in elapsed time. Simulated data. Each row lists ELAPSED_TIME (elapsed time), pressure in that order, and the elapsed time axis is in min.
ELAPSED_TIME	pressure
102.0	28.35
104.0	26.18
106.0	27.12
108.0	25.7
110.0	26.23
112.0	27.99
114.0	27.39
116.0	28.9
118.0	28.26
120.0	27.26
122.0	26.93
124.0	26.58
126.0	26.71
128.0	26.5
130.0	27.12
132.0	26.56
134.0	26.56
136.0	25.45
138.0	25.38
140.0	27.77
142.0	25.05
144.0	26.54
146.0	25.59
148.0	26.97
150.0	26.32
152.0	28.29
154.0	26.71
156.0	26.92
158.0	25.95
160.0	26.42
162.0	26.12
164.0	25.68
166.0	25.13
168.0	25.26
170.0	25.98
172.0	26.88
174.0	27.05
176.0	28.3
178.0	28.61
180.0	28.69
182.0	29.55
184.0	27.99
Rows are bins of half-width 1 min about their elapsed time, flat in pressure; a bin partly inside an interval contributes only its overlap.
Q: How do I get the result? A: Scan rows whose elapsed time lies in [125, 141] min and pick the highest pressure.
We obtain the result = 27.77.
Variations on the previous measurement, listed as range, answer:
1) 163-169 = 25.68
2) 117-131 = 28.26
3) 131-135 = 26.56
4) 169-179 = 28.61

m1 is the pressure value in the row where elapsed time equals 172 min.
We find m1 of 26.88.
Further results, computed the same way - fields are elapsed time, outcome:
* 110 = 26.23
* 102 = 28.35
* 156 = 26.92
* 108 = 25.7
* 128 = 26.5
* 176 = 28.3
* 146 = 25.59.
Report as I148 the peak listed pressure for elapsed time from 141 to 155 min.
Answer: 28.29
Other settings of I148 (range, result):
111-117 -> 28.9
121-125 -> 26.93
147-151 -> 26.97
